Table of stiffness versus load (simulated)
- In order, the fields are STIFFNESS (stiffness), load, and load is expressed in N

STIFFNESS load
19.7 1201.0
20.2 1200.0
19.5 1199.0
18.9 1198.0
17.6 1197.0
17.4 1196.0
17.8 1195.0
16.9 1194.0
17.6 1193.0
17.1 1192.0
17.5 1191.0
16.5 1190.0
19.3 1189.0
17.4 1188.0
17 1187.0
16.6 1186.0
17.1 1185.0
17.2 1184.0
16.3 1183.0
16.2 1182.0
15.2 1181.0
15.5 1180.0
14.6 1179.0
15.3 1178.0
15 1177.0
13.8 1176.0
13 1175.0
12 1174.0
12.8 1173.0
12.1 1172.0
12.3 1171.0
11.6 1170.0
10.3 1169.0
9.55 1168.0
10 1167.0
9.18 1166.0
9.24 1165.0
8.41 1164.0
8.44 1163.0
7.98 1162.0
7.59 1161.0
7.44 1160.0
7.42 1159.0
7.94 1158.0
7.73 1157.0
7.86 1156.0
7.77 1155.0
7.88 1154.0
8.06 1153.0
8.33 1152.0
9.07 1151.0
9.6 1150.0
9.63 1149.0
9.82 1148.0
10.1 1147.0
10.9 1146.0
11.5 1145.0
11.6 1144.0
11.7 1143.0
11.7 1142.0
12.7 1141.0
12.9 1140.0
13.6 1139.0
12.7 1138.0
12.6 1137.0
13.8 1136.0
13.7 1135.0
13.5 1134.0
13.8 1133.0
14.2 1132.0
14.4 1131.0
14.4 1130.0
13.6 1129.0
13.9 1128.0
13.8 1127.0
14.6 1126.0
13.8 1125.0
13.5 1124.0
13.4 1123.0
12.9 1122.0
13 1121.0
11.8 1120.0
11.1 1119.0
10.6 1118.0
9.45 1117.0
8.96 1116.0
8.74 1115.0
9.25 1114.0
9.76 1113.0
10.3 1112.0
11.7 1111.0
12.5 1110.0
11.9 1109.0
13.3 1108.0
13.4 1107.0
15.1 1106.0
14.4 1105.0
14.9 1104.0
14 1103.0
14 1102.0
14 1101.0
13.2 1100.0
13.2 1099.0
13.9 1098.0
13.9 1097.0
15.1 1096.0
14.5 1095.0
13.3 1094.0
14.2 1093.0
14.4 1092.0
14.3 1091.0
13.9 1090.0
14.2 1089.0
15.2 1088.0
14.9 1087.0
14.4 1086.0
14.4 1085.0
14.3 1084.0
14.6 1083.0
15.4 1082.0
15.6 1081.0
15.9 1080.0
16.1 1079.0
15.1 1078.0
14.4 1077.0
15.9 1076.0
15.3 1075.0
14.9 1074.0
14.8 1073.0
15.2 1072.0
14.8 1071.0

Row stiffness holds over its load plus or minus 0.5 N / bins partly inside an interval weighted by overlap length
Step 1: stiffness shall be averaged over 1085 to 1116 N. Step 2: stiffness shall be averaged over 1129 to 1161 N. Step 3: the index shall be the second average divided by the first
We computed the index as 0.82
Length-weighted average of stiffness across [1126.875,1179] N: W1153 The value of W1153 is 11.1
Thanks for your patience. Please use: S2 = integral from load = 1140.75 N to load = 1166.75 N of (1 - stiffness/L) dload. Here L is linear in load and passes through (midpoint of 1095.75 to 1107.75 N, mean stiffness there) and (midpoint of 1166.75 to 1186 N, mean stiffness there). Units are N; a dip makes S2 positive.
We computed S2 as 8.8 N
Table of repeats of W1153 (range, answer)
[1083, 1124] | 13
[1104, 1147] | 12.5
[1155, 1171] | 8.79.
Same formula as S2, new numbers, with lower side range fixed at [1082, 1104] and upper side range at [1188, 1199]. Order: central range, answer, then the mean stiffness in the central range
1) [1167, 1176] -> 2.8 N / 11.7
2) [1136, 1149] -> 3.4 N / 11.8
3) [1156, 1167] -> 5.6 N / 8.21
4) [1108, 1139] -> 5.9 N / 12.4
